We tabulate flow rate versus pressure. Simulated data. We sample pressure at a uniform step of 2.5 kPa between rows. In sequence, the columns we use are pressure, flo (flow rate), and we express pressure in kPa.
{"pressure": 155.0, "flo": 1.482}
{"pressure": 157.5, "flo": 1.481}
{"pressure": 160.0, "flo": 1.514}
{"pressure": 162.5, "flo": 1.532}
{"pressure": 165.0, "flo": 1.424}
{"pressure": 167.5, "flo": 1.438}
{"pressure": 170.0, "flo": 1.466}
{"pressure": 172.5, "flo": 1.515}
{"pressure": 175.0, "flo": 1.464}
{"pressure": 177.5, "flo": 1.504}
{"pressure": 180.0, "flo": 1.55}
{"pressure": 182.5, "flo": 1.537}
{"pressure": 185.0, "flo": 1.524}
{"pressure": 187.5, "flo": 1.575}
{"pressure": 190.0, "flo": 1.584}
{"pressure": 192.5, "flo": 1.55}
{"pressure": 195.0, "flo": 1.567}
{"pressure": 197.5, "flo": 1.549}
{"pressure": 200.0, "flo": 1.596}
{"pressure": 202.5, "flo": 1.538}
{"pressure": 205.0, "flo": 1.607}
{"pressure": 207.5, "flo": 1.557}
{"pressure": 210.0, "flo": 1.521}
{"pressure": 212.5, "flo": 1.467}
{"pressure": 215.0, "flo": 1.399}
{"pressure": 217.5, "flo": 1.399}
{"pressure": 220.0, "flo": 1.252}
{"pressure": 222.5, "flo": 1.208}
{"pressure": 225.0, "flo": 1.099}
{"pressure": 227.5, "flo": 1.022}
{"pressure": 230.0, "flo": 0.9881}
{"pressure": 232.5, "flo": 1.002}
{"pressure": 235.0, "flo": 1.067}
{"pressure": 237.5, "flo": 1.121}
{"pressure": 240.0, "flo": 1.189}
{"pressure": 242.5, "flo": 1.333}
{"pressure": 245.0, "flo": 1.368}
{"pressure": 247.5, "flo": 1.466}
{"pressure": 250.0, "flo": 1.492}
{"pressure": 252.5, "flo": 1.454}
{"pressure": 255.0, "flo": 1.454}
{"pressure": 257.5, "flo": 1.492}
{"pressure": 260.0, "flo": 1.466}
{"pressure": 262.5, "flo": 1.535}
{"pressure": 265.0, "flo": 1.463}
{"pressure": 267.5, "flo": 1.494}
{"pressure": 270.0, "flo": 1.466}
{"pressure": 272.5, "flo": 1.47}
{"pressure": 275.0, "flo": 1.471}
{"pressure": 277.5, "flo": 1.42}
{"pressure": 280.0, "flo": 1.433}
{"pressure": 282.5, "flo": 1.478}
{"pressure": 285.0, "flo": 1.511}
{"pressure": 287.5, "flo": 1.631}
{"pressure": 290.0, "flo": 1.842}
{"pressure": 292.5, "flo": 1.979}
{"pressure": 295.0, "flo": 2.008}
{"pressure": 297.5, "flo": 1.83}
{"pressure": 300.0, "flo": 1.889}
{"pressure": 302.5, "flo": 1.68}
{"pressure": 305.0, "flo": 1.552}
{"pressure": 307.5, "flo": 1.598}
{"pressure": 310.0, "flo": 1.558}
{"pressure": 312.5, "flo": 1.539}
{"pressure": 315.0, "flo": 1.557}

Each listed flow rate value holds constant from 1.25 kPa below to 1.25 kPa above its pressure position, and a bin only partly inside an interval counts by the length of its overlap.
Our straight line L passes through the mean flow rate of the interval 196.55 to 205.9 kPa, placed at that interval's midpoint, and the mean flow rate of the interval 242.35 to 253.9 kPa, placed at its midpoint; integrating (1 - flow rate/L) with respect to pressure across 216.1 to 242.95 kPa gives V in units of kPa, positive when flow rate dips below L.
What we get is 6.1 kPa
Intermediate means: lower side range 1.57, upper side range 1.43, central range 1.15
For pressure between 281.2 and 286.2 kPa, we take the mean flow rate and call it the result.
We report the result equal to 1.49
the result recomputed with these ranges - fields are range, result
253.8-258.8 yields 1.47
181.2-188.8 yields 1.55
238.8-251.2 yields 1.37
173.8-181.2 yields 1.51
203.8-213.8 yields 1.54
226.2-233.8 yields 1.01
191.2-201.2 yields 1.57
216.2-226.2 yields 1.24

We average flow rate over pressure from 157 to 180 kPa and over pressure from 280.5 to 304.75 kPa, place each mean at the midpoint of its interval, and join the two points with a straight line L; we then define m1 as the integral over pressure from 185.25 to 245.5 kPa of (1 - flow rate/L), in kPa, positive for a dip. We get 8.3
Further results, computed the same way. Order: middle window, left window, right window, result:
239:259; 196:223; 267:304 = 1.9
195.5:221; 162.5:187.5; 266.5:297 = 0.6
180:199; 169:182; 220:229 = -2.2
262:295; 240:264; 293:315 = 0.1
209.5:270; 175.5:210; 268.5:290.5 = 8.2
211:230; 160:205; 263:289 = 3.3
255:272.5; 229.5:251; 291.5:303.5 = 0.1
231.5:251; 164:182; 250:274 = 3.0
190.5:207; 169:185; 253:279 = -0.8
